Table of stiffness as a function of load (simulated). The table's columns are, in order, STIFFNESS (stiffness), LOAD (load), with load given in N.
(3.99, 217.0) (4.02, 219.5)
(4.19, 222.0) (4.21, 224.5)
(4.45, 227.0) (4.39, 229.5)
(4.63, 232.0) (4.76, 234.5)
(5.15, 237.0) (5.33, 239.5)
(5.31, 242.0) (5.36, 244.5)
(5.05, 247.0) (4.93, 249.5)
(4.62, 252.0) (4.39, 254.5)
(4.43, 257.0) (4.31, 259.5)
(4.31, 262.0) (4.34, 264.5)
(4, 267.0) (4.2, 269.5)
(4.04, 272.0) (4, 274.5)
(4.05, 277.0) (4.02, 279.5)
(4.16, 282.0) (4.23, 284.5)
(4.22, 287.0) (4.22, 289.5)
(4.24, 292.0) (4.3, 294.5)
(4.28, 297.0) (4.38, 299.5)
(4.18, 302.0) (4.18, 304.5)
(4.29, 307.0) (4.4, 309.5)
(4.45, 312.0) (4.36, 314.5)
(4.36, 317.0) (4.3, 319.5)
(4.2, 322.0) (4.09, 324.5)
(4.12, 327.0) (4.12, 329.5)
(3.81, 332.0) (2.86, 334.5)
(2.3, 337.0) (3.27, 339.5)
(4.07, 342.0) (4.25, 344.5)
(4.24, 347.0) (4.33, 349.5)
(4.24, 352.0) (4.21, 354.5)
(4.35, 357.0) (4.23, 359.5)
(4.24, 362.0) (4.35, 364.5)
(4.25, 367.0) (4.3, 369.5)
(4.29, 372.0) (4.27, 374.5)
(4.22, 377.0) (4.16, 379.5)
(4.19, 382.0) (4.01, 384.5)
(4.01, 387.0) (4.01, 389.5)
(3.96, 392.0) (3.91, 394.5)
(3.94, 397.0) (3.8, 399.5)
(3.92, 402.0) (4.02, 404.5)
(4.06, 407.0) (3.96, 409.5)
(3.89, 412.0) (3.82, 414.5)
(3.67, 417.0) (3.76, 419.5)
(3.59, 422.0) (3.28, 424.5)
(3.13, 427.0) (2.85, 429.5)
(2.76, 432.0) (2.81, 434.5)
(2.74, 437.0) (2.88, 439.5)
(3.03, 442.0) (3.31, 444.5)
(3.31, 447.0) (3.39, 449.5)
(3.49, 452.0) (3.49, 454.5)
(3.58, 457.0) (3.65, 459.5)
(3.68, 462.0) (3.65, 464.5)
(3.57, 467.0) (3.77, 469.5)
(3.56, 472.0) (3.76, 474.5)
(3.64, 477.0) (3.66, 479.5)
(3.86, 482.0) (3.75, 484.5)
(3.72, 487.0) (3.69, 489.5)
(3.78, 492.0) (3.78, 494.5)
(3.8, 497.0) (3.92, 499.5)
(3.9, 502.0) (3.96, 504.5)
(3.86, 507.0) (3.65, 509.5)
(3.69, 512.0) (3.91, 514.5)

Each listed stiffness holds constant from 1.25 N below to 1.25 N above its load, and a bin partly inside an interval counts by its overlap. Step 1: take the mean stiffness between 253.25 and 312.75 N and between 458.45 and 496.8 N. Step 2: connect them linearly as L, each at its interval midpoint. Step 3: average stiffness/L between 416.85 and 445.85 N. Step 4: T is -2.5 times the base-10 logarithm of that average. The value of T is 0.219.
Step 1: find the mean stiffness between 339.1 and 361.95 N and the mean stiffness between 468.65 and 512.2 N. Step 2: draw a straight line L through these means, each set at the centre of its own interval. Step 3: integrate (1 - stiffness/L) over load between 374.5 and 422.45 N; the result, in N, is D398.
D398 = 0.9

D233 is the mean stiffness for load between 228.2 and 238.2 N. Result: 4.73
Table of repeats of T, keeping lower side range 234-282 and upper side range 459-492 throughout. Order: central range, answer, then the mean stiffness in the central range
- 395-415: 0.01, 3.93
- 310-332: 0.02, 4.23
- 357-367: -0.04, 4.28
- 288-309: 0.03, 4.26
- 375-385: -0.03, 4.16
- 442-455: 0.13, 3.36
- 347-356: -0.02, 4.26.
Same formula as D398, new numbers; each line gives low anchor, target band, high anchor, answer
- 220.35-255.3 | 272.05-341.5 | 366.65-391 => 6.6 N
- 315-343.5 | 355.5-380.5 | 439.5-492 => -3.6 N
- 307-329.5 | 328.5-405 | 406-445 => -3.3 N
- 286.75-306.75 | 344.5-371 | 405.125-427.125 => -1.9 N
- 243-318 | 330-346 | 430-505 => 2.4 N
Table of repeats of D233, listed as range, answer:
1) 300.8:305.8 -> 4.18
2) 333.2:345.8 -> 3.36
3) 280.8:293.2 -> 4.21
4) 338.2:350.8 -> 4.03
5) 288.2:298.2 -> 4.26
